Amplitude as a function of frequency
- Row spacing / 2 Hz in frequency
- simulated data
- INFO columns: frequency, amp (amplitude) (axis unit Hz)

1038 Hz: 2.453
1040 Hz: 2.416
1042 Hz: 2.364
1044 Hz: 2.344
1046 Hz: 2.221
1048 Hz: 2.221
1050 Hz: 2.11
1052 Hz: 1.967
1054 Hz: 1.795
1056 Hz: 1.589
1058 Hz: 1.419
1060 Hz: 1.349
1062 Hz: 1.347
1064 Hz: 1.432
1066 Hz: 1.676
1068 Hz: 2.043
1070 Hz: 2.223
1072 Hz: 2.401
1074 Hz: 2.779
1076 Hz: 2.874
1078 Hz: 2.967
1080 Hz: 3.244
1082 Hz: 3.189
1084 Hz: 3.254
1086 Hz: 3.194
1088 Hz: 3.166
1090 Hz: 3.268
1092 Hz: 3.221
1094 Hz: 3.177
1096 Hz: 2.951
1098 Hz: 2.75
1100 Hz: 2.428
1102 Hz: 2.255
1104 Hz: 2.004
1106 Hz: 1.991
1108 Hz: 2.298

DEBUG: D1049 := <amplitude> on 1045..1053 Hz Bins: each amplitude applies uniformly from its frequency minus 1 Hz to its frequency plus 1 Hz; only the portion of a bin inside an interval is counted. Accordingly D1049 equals 2.13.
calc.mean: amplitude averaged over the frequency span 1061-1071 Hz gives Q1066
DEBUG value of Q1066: 1.74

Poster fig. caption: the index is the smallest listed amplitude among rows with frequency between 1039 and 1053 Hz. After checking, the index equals 1.967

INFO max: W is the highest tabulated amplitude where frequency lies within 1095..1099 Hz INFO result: 2.951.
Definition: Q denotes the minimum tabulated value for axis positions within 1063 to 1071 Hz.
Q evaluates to 1.432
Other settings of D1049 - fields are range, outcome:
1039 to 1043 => 2.39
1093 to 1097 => 3.06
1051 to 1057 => 1.78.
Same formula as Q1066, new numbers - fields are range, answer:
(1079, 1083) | 3.22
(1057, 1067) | 1.44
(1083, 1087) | 3.22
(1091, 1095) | 3.2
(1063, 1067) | 1.55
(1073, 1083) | 3.01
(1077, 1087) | 3.17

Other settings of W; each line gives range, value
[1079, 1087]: 3.254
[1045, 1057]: 2.221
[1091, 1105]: 3.221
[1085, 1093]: 3.268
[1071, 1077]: 2.874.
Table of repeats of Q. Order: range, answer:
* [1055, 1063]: 1.347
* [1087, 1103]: 2.255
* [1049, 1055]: 1.795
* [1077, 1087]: 2.967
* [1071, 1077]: 2.401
